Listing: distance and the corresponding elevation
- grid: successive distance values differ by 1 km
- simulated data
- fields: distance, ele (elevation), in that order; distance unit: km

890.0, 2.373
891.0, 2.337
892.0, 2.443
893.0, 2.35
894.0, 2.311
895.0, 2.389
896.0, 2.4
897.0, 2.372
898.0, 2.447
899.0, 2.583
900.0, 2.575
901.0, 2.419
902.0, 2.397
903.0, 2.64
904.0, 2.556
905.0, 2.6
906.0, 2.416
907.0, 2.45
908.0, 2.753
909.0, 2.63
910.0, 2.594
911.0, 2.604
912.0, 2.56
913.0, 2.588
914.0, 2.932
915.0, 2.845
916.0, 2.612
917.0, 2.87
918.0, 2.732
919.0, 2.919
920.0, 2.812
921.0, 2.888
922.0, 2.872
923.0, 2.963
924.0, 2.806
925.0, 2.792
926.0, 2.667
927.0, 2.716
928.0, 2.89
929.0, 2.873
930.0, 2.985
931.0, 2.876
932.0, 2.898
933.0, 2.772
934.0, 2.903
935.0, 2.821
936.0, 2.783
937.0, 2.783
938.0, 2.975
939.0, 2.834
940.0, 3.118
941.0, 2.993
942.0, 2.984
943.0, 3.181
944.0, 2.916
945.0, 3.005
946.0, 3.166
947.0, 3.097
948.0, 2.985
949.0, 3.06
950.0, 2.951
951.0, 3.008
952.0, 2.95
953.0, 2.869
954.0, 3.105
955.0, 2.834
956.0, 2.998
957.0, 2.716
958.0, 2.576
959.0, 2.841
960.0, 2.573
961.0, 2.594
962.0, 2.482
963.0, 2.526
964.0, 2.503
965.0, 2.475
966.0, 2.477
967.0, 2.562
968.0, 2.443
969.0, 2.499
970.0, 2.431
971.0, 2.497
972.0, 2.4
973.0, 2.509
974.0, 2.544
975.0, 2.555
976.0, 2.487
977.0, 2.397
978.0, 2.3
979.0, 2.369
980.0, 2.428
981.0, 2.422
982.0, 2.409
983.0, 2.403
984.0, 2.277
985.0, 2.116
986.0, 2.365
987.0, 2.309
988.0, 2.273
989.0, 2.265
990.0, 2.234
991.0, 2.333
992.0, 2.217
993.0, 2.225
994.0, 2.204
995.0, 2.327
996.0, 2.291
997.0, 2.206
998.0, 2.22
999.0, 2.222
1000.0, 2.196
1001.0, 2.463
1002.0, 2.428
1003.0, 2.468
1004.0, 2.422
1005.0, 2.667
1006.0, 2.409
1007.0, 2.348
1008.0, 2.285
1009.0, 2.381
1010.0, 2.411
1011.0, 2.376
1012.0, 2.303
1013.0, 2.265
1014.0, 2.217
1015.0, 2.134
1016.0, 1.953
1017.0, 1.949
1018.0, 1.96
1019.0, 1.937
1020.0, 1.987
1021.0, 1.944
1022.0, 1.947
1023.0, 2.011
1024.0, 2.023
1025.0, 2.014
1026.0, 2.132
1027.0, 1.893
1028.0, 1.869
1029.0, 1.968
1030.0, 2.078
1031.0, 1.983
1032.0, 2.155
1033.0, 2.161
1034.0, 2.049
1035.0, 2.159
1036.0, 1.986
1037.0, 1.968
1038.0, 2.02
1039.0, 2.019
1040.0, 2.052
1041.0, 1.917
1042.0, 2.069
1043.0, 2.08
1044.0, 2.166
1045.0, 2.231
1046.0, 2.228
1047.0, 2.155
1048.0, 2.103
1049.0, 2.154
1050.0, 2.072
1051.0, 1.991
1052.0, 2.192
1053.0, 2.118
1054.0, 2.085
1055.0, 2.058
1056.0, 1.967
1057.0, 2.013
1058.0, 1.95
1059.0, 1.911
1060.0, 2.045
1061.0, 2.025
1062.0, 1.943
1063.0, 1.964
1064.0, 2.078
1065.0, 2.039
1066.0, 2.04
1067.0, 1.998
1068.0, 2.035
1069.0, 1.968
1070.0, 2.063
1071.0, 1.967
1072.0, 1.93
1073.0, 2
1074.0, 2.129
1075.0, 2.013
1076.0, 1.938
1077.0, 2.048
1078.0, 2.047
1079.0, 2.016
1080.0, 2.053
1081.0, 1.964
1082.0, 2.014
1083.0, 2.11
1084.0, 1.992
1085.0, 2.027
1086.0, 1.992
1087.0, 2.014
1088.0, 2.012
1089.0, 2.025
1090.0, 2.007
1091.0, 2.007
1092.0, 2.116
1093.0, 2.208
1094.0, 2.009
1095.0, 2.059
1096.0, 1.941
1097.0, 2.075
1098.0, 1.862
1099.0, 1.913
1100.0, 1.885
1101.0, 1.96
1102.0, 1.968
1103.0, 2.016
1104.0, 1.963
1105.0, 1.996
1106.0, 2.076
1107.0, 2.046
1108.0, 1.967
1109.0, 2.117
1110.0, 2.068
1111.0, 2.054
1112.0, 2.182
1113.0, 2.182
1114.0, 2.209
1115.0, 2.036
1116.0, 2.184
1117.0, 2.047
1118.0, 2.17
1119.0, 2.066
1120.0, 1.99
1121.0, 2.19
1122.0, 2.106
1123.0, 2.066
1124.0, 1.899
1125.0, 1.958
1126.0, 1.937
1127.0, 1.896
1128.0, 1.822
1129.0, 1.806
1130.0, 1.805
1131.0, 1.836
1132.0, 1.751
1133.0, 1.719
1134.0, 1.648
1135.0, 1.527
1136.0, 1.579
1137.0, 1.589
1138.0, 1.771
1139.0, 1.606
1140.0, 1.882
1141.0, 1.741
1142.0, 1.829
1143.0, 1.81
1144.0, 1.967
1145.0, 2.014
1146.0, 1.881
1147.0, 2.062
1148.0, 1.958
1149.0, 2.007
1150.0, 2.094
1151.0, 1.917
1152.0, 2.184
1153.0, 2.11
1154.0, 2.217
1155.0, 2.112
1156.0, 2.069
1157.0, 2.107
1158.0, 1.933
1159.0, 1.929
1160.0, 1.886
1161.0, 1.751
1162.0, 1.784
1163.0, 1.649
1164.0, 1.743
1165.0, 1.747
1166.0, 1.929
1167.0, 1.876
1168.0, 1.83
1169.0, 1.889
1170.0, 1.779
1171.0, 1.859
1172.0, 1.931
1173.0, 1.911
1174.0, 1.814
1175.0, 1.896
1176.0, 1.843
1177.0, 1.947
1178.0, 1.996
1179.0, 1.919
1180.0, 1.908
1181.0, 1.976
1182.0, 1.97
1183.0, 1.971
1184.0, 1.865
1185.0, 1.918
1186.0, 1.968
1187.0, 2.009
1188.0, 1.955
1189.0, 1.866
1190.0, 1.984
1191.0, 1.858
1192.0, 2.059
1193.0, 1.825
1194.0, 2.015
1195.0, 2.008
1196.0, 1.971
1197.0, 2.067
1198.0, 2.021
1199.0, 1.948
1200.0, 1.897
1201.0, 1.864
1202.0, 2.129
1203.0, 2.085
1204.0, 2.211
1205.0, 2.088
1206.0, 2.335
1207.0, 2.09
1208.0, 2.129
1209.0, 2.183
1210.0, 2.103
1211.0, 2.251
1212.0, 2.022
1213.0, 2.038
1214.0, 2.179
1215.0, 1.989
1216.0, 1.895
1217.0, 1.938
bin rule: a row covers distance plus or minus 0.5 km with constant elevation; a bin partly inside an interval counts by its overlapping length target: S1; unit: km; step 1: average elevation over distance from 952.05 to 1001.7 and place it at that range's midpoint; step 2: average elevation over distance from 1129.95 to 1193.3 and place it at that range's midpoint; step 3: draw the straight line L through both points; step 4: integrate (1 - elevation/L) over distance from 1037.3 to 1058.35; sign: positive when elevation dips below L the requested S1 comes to 1.5 km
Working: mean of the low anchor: 2.45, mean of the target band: 2.08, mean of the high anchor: 1.89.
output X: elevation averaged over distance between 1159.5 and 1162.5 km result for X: 1.81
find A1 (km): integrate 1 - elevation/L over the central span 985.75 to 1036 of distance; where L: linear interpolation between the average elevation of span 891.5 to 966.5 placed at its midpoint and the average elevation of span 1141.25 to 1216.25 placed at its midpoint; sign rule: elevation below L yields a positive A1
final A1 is 6.1 km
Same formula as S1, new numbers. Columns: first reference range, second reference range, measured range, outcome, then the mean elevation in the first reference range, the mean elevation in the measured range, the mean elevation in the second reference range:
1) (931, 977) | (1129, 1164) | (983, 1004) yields 2.4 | 2.77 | 2.29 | 1.87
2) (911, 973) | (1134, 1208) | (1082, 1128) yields 3.0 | 2.8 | 2.03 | 1.93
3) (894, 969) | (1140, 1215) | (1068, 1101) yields 3.7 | 2.75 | 2.01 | 1.97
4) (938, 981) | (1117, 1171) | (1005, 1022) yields 2.0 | 2.72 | 2.19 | 1.9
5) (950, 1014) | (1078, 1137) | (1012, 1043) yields 3.4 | 2.46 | 2.03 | 1.98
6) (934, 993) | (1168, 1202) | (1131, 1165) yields 2.9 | 2.64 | 1.87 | 1.93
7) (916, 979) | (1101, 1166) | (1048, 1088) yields 3.7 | 2.77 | 2.03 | 1.94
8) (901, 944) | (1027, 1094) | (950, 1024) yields 1.3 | 2.78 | 2.39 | 2.04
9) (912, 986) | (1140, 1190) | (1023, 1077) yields 7.1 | 2.73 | 2.04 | 1.93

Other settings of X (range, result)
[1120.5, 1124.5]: 2.07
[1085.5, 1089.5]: 2.01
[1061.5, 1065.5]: 2.01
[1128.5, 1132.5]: 1.8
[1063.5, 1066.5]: 2.05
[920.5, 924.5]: 2.88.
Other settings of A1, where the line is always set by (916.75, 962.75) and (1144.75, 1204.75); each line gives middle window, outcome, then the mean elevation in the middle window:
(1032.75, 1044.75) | 2.1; 2.06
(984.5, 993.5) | 1.4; 2.26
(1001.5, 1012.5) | 0.9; 2.41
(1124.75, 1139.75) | 2.6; 1.75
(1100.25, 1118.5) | 1.2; 2.07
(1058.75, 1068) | 1.5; 2.01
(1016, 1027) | 2.5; 1.98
